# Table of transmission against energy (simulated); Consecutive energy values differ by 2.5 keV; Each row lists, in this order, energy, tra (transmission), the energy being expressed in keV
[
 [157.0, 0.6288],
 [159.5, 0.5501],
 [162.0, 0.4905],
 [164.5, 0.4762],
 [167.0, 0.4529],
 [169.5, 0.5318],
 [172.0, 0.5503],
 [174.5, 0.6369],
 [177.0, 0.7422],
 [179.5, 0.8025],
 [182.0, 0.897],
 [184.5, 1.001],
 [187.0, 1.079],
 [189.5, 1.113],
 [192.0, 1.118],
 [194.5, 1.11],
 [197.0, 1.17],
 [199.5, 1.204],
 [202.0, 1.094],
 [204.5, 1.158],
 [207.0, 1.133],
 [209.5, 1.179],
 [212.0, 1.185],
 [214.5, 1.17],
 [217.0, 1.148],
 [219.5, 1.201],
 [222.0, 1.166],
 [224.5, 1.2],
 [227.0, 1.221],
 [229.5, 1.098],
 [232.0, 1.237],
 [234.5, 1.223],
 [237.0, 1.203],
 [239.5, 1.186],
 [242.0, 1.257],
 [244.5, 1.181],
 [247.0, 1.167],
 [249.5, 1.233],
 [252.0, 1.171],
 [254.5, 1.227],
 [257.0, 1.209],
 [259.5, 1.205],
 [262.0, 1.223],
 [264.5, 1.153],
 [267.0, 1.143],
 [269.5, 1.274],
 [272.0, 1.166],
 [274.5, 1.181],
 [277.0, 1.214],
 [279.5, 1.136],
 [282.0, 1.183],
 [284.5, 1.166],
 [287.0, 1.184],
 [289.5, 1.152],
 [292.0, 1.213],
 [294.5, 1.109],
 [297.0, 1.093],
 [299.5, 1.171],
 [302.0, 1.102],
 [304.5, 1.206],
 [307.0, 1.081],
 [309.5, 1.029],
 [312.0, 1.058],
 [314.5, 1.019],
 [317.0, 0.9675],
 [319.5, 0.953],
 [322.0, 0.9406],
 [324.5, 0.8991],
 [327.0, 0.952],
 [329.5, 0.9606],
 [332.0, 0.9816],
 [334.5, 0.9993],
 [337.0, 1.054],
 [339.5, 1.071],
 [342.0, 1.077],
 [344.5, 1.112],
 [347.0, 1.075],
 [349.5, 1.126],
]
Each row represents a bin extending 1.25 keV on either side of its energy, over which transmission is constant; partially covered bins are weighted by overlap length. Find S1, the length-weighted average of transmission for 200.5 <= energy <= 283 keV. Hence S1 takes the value 1.19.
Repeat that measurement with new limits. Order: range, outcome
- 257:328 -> 1.12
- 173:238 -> 1.09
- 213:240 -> 1.19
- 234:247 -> 1.21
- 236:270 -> 1.2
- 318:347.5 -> 1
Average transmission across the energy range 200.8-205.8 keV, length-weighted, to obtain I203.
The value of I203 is 1.13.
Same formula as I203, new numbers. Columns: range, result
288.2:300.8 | 1.15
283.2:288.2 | 1.17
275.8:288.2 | 1.18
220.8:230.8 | 1.17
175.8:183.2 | 0.814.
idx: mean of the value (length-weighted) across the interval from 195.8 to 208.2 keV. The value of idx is 1.15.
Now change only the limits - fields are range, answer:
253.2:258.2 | 1.22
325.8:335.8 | 0.974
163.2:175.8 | 0.53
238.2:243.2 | 1.22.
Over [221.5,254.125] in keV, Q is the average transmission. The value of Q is 1.2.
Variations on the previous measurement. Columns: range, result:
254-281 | 1.19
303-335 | 1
